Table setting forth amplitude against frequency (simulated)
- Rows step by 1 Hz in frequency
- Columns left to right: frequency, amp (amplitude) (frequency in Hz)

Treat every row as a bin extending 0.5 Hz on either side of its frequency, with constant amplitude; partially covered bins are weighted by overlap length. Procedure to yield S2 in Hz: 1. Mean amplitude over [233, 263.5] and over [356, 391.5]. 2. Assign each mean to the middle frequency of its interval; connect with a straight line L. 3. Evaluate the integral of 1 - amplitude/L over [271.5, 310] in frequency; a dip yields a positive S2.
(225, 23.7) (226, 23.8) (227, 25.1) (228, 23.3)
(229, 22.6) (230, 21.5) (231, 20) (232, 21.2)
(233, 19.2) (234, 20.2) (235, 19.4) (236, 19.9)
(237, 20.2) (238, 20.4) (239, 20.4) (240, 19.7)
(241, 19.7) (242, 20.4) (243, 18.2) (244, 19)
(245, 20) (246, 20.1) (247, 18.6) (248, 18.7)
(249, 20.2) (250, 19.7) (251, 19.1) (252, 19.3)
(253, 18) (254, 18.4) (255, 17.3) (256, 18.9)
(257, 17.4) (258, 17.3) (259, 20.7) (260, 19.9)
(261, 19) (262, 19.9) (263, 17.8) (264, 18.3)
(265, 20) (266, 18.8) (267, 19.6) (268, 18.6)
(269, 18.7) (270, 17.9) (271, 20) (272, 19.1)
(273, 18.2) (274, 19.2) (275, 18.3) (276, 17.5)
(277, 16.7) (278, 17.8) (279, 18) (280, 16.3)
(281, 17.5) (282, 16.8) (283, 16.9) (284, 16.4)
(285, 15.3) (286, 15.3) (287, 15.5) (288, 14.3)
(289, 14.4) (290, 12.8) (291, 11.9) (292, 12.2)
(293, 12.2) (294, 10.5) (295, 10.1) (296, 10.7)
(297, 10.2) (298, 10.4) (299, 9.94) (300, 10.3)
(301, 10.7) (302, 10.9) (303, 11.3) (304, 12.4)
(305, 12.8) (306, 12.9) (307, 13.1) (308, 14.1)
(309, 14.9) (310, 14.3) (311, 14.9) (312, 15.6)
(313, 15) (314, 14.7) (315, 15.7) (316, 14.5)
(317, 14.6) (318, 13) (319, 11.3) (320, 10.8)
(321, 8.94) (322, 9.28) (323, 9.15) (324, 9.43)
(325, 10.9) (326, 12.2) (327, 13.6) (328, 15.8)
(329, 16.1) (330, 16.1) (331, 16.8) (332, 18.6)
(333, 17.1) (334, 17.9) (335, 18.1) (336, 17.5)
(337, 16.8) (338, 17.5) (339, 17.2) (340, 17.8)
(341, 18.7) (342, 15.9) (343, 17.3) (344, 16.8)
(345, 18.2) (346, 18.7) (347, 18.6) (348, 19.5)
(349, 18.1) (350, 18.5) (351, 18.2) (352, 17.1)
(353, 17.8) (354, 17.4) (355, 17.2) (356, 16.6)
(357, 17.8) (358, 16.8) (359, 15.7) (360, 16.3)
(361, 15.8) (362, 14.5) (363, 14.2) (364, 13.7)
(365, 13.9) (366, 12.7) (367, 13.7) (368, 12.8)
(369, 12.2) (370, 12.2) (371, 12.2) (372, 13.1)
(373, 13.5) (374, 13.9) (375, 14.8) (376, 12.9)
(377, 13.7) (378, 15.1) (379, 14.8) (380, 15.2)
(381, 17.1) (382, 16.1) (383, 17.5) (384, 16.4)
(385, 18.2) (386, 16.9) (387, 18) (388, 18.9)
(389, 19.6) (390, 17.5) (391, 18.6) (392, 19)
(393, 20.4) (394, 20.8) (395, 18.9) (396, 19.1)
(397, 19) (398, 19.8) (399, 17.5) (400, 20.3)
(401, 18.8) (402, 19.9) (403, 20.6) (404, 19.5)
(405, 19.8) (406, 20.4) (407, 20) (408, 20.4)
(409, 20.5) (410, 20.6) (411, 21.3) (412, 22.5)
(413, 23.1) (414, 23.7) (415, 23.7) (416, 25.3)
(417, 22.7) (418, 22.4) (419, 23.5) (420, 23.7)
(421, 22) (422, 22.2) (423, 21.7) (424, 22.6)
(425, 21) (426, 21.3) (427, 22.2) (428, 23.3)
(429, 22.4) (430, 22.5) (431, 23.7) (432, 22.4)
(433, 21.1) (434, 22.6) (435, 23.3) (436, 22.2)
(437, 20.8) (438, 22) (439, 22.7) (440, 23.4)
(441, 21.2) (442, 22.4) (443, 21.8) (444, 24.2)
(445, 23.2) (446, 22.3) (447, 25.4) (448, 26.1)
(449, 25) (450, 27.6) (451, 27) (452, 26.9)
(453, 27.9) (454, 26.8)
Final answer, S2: 8.2 Hz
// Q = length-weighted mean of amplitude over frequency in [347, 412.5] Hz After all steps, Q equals 17.2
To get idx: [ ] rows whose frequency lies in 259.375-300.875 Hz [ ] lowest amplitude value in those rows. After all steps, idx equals 9.94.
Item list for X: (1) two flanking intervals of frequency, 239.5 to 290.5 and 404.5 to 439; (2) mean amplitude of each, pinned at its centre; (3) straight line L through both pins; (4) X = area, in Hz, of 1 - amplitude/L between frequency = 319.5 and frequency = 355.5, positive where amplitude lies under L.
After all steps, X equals 7.3 Hz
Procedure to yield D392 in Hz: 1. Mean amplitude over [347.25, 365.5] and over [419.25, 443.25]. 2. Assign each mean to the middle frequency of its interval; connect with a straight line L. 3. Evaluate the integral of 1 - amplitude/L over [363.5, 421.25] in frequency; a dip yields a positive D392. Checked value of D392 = 4.00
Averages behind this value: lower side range 16.6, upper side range 22.3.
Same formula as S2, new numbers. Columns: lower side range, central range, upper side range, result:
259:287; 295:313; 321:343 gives 4.6 Hz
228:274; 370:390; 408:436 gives 5.6 Hz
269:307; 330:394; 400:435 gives 7.3 Hz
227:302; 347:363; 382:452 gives 2.2 Hz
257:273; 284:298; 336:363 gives 4.3 Hz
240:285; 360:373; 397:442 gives 4.5 Hz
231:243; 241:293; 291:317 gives -3.6 Hz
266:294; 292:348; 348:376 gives 6.2 Hz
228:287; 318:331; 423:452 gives 5.3 Hz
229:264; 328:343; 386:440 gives 2.3 Hz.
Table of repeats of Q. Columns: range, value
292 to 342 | 13.6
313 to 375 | 15.3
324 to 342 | 16.2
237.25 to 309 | 16.5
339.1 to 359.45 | 17.6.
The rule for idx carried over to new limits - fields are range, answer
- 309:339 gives 8.94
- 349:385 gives 12.2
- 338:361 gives 15.7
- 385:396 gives 16.9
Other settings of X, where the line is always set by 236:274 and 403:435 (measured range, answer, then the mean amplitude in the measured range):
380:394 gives 2.3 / 18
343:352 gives 1.1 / 18.2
